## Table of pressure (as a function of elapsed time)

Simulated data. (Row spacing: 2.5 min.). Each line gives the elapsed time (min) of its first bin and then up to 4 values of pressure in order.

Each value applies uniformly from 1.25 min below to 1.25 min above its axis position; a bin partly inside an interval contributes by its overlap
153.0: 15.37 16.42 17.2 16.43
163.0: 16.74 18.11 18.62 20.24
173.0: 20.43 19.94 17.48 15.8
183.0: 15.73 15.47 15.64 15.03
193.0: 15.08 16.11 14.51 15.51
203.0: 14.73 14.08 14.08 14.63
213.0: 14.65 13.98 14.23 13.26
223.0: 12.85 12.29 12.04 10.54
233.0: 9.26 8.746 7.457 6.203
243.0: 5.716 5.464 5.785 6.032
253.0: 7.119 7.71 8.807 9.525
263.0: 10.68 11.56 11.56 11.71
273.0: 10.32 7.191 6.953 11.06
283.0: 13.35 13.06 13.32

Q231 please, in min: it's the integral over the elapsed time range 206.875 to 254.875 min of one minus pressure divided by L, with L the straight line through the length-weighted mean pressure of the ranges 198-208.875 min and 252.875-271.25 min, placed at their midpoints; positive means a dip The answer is 9.5 min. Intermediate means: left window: 14.6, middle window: 10.2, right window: 9.95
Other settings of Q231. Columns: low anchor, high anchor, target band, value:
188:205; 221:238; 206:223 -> -1.7 min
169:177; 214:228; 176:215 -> 3.5 min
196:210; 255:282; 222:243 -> 4.9 min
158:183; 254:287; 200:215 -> 0.6 min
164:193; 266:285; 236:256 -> 9.7 min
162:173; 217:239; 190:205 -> -0.2 min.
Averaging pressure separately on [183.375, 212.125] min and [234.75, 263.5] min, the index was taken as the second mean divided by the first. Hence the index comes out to 0.49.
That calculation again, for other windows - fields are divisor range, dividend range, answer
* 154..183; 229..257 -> 0.41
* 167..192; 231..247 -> 0.42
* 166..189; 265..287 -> 0.61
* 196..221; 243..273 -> 0.60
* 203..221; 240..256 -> 0.44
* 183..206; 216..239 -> 0.74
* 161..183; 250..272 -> 0.52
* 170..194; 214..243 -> 0.63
